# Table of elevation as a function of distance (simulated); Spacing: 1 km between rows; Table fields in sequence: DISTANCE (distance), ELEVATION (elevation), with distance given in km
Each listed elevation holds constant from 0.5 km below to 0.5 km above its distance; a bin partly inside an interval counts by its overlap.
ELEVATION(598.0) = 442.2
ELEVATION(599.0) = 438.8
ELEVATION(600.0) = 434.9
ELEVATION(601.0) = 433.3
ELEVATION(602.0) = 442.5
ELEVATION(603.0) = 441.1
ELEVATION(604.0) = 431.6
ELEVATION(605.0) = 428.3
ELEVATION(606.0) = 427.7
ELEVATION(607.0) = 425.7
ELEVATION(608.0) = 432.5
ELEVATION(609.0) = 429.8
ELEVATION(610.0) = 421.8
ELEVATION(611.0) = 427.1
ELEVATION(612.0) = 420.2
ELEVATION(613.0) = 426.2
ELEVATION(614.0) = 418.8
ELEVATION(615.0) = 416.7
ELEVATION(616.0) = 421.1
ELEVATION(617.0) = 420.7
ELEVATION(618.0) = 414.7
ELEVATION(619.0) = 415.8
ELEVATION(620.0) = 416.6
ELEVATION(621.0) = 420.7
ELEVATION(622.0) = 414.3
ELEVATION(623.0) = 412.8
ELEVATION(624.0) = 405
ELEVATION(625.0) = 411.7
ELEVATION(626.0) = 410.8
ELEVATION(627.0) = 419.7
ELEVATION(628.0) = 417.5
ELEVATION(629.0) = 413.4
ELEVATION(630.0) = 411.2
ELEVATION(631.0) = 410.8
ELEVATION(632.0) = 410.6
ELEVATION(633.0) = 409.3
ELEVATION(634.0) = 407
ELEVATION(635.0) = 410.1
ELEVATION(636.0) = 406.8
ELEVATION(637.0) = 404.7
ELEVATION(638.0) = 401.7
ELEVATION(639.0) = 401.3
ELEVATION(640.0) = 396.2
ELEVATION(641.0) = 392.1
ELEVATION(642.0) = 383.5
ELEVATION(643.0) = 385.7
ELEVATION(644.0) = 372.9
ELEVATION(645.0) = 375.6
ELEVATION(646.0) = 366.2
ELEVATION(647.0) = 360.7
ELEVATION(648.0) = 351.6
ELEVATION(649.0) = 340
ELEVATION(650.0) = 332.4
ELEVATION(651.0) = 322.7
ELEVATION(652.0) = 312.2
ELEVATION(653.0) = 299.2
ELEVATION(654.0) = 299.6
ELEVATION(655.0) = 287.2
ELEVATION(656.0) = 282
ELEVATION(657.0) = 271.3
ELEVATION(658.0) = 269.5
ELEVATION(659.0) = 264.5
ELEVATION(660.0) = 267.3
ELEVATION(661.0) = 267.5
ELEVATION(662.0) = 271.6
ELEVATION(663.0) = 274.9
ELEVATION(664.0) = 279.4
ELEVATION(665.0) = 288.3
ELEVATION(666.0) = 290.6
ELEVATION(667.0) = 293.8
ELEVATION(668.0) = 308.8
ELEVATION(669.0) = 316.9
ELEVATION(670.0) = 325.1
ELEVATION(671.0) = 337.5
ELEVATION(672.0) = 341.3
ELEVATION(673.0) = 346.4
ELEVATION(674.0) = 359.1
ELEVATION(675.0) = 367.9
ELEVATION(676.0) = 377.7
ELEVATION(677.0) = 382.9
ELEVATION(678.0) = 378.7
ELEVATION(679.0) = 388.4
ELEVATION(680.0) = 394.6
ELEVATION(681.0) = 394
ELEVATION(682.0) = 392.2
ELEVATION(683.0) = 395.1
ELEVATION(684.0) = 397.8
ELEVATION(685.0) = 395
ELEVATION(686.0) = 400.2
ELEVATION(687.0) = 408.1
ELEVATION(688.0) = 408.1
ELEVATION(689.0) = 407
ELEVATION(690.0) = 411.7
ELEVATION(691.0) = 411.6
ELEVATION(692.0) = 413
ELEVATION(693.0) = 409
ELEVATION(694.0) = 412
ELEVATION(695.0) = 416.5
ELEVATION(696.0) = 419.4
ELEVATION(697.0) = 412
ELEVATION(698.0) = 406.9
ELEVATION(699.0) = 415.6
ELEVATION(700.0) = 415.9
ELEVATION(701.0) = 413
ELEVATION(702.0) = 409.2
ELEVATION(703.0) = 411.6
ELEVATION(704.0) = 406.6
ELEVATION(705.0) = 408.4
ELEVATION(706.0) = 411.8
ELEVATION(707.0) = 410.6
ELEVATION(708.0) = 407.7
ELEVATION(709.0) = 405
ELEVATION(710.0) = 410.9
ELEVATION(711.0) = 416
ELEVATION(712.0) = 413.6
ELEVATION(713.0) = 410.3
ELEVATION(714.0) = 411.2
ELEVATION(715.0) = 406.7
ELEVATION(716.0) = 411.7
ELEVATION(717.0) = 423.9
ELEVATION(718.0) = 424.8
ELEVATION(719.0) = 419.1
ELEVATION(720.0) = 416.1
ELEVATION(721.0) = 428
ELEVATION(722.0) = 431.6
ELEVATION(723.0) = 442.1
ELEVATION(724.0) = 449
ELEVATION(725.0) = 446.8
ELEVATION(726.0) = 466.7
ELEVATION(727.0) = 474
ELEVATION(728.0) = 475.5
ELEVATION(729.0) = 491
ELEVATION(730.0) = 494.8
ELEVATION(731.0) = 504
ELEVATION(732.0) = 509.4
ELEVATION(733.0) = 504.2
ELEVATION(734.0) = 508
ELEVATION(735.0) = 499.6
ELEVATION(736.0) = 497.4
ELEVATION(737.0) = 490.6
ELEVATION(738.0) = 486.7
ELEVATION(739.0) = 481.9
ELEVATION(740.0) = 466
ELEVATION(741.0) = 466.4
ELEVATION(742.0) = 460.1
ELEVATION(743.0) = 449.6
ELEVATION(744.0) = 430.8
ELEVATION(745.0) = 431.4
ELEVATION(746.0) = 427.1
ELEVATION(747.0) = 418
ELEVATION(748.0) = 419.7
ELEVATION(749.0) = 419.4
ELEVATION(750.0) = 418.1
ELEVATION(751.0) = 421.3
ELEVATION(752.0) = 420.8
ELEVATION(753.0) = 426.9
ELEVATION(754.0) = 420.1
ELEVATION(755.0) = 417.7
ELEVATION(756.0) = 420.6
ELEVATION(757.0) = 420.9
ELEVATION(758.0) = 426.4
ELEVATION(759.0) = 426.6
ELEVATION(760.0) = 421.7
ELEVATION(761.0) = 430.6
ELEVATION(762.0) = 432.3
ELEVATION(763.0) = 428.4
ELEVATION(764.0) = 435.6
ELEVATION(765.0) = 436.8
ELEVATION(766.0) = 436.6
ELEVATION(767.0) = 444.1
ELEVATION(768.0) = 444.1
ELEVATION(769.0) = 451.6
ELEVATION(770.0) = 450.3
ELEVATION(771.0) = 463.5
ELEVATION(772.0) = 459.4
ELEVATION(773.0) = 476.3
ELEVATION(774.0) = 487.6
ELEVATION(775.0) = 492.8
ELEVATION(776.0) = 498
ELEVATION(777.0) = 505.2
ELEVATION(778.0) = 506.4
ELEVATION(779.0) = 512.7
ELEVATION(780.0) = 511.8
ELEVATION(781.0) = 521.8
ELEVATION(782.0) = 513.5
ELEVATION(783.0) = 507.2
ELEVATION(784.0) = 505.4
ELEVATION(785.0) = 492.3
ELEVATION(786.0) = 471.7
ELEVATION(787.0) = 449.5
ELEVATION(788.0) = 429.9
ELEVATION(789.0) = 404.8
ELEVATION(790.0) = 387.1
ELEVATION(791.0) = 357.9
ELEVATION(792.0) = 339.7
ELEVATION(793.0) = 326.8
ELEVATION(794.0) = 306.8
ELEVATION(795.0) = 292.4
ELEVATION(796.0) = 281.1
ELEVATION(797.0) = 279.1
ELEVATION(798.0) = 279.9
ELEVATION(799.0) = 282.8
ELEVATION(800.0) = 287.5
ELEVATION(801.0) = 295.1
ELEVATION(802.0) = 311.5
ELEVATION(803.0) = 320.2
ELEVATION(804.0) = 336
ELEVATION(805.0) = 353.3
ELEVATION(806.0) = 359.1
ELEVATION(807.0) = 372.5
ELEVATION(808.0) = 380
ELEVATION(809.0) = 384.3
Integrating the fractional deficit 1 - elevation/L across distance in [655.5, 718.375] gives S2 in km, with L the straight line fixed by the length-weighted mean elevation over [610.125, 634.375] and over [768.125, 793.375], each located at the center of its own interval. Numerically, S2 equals 9.0 km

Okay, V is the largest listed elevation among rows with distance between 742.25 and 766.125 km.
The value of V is 449.6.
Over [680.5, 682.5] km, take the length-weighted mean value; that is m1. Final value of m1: 393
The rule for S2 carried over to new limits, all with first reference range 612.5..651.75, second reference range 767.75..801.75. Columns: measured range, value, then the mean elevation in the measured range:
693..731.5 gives -1.7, 427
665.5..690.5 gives 2.2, 369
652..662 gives 3.0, 280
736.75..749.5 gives -1.1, 449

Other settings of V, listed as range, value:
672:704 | 419.4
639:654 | 401.3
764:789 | 521.8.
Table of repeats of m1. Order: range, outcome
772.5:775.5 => 486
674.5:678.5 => 377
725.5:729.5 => 477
